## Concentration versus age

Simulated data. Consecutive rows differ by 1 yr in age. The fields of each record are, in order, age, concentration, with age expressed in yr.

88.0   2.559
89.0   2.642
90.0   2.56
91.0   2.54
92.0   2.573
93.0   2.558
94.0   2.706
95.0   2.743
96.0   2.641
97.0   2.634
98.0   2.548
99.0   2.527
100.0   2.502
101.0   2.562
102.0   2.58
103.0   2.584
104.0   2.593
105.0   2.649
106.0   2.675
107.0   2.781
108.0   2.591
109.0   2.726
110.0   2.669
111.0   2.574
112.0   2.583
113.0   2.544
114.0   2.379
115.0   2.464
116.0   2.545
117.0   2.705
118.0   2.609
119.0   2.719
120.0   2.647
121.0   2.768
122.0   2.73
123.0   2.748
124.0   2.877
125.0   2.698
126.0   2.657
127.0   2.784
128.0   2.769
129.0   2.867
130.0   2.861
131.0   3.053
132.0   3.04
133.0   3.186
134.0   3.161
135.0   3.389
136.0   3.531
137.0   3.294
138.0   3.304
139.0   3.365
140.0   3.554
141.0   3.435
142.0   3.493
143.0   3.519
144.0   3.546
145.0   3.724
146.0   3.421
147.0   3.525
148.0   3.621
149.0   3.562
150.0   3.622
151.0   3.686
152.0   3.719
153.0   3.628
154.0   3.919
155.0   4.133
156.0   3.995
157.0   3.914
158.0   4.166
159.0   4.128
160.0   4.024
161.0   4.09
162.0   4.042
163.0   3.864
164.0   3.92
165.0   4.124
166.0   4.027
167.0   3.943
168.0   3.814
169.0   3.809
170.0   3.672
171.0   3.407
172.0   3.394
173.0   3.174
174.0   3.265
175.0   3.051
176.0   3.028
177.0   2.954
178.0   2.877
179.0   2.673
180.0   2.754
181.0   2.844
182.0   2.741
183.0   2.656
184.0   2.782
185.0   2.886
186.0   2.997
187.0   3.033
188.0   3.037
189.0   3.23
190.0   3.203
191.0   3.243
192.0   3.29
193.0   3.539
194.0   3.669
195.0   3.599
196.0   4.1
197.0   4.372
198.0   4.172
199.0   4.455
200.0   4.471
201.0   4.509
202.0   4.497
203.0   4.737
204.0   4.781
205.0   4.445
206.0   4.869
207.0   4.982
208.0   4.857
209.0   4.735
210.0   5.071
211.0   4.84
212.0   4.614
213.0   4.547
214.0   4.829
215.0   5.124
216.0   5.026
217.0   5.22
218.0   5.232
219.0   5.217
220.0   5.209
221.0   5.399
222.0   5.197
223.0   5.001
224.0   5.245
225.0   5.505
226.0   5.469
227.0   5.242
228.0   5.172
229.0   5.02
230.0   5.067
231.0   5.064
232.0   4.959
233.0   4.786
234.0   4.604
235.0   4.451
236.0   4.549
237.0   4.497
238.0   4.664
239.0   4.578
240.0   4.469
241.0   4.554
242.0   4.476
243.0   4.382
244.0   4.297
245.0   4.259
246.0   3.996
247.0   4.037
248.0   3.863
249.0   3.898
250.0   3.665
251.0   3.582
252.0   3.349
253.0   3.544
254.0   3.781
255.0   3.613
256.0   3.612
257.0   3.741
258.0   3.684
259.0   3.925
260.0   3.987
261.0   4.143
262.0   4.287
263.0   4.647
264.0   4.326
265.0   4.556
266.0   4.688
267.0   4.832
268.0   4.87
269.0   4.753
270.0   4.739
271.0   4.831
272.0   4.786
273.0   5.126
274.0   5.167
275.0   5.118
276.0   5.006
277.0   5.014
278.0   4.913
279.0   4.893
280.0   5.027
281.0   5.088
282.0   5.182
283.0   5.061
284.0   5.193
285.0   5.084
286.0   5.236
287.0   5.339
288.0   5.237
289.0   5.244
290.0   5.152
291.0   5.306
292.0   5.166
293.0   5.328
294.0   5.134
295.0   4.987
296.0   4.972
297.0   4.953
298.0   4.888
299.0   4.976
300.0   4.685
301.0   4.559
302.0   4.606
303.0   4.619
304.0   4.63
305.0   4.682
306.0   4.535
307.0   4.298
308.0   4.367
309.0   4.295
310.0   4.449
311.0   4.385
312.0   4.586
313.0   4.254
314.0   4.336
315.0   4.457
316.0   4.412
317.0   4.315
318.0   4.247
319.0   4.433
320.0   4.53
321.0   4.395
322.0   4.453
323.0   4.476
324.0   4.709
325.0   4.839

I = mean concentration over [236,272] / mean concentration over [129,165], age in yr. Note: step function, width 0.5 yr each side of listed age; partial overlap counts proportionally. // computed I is 1.17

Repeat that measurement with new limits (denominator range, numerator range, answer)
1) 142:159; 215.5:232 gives 1.39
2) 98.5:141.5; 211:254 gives 1.65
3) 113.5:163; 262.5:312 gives 1.47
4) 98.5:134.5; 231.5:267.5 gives 1.55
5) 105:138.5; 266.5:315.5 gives 1.73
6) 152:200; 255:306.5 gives 1.35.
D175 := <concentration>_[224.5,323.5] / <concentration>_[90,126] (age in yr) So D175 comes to 1.76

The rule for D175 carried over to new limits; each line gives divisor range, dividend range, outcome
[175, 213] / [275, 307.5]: 1.32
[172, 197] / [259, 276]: 1.49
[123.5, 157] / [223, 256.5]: 1.32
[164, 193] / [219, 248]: 1.48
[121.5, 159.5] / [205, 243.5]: 1.45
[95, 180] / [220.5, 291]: 1.46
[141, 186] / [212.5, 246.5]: 1.38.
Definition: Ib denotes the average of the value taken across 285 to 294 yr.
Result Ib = 5.24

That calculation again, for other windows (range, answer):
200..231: 4.98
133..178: 3.62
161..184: 3.37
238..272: 4.2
